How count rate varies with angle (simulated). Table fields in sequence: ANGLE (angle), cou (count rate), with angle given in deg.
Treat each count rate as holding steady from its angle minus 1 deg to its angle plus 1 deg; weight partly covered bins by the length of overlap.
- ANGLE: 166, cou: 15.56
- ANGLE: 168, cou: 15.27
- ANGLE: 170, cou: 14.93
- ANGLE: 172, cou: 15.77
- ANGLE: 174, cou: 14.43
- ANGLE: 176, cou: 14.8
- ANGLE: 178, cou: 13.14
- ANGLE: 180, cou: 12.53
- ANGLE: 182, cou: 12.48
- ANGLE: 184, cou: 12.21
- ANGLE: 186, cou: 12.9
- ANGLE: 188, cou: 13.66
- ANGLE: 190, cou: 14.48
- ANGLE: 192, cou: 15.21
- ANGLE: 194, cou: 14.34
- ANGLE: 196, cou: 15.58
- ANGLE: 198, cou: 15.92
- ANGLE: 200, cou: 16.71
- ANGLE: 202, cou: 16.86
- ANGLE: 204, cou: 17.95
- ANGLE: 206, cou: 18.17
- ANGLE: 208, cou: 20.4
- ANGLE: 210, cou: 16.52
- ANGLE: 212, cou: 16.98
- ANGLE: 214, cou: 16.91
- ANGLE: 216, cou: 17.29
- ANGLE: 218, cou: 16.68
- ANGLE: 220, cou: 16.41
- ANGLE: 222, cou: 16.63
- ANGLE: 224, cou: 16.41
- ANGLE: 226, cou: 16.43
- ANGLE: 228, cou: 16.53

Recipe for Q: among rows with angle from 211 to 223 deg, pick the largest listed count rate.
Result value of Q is 17.29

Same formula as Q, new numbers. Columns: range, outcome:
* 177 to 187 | 13.14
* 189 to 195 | 15.21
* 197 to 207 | 18.17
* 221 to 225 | 16.63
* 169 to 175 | 15.77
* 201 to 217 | 20.4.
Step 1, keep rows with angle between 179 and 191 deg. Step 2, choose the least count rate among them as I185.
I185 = 12.21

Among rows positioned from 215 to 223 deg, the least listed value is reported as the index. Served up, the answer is 16.41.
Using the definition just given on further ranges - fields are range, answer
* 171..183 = 12.48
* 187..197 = 13.66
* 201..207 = 16.86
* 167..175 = 14.43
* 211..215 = 16.91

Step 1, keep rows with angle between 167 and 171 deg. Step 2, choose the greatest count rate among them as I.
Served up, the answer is 15.27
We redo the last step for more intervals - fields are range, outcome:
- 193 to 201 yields 16.71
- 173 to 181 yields 14.8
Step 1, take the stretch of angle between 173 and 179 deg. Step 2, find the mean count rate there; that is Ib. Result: 14.1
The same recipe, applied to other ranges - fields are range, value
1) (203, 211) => 18.3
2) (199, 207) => 17.4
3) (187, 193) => 14.5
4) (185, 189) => 13.3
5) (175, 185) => 13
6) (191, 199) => 15.3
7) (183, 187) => 12.6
